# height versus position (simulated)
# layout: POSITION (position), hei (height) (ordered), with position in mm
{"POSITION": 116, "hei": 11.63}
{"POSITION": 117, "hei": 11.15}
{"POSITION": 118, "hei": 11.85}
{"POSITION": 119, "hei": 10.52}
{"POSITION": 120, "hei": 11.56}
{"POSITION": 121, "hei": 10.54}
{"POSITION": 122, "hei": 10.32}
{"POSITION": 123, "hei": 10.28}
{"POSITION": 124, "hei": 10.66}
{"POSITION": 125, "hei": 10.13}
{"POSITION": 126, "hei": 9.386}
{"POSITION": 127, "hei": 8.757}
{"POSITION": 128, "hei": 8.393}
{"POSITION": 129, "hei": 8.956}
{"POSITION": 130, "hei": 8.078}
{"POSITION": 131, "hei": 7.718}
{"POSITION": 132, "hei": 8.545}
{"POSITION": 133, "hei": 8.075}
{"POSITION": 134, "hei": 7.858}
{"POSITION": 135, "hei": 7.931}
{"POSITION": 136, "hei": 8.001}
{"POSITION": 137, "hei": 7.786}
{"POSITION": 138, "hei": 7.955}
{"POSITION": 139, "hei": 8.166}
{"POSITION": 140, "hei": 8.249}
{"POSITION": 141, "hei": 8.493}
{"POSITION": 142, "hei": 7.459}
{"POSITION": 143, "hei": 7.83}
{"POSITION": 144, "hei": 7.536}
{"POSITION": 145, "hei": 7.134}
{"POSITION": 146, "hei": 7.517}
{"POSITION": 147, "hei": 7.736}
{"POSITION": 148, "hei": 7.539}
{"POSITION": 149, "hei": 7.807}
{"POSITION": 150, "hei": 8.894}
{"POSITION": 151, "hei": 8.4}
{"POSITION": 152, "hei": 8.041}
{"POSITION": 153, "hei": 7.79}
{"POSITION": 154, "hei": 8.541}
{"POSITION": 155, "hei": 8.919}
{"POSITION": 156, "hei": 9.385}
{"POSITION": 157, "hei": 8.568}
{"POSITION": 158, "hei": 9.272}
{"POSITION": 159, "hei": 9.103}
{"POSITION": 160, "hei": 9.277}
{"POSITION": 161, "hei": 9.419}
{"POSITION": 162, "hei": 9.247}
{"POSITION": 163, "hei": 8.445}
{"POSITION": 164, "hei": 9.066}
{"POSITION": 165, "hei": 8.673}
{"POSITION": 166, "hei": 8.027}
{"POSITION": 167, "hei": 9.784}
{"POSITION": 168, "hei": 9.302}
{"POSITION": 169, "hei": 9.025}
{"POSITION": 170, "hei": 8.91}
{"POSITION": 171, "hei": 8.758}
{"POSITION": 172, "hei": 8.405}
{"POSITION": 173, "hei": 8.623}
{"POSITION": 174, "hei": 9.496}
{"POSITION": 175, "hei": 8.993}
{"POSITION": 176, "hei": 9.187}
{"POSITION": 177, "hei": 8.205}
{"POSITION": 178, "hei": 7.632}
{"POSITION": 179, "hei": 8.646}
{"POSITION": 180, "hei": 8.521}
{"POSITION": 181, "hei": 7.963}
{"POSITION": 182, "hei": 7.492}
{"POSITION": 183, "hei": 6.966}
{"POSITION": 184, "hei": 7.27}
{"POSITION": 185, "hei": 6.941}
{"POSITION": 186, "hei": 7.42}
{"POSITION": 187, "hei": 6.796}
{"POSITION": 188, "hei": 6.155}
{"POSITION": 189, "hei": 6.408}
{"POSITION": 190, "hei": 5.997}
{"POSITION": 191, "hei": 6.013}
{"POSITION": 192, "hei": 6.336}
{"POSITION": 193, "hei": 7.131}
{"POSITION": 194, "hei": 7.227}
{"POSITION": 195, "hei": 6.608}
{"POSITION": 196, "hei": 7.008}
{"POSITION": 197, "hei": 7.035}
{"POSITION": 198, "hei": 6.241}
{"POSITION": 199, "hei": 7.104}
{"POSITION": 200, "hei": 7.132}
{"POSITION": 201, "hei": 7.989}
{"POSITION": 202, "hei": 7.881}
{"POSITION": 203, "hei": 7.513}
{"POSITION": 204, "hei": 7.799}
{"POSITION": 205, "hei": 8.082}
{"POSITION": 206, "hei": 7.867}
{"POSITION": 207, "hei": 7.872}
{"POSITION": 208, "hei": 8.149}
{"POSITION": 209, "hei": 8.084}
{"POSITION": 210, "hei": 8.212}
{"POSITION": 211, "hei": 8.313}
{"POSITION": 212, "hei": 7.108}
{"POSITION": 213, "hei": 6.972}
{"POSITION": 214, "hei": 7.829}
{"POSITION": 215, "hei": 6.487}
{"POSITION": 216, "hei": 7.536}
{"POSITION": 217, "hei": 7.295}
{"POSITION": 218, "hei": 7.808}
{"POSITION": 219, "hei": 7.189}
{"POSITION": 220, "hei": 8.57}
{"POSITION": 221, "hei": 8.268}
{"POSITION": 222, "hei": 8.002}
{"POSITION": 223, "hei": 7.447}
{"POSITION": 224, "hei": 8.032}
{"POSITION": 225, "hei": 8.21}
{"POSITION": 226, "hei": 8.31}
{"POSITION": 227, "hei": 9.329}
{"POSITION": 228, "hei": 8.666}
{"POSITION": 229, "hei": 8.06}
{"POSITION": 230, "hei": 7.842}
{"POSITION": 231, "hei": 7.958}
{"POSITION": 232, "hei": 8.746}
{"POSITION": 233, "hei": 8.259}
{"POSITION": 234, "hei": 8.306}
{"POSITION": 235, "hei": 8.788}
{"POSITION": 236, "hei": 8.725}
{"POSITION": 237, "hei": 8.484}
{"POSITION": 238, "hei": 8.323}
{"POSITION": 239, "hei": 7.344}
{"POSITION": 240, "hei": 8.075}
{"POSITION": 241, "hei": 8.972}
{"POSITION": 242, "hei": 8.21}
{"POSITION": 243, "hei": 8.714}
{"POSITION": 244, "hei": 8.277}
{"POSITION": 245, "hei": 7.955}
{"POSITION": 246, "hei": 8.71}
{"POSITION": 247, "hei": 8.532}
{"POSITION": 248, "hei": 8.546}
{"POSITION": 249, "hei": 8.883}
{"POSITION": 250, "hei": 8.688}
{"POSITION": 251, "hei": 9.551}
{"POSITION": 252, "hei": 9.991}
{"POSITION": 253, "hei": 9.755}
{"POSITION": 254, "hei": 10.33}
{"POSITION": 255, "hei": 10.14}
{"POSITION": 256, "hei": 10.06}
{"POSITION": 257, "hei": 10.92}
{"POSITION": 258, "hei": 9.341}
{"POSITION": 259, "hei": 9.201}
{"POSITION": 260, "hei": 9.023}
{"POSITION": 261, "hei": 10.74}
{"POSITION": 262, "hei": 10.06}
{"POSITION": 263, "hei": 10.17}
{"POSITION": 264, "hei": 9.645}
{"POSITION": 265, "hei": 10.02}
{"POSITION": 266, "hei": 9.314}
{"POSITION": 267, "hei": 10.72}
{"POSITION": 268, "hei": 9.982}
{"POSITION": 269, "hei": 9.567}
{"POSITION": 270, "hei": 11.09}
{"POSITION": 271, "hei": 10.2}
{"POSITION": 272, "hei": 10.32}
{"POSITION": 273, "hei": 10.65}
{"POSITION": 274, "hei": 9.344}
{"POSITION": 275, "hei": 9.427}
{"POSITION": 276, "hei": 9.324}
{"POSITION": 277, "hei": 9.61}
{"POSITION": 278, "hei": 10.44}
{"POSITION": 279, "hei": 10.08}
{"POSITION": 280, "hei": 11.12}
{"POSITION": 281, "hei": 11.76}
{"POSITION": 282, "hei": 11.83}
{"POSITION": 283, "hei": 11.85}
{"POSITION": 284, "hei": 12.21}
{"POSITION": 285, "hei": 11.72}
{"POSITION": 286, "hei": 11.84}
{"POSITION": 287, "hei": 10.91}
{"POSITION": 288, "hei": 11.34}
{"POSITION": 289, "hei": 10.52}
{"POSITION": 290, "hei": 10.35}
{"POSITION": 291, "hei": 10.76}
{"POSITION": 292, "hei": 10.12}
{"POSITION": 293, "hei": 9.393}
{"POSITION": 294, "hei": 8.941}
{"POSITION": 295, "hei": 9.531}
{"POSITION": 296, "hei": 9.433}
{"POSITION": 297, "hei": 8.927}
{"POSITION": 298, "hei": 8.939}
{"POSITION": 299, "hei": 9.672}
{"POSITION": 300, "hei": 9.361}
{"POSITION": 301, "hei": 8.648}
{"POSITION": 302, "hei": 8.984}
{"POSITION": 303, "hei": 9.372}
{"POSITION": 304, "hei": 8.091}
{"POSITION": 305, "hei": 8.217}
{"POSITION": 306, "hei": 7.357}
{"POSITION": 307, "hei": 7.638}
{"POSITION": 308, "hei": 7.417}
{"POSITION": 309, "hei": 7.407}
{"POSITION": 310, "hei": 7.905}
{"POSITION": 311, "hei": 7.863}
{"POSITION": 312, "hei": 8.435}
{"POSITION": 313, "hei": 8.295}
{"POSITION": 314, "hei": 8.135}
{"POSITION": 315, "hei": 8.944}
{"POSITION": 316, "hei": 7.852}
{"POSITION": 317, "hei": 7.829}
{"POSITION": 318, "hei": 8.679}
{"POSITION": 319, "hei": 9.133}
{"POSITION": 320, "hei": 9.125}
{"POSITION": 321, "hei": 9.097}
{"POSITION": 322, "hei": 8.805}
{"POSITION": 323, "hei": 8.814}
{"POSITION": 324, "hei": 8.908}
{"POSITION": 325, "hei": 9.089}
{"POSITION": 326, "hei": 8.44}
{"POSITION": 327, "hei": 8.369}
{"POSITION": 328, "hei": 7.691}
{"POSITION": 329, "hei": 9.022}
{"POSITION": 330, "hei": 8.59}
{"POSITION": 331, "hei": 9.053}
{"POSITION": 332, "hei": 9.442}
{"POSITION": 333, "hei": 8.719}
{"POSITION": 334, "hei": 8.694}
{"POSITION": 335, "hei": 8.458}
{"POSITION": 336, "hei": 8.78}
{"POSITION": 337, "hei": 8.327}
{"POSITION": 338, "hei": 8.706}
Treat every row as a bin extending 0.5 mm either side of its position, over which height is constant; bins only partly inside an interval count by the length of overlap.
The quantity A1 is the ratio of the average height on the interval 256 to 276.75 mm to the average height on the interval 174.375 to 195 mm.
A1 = 1.35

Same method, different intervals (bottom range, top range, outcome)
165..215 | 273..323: 1.22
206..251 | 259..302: 1.25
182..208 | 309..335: 1.21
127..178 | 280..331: 1.10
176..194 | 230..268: 1.26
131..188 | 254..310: 1.19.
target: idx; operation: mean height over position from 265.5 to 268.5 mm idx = 10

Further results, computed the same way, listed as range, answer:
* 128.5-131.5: 8.25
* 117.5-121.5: 11.1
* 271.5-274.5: 10.1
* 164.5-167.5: 8.83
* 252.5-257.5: 10.2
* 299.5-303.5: 9.09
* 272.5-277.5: 9.67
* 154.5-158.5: 9.04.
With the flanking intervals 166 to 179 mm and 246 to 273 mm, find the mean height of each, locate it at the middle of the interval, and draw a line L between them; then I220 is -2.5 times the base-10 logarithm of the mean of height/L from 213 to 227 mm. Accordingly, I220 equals 0.20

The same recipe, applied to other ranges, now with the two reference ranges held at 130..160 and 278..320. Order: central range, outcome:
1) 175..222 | 0.15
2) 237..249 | 0.08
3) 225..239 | 0.06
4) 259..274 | -0.10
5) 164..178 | -0.06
